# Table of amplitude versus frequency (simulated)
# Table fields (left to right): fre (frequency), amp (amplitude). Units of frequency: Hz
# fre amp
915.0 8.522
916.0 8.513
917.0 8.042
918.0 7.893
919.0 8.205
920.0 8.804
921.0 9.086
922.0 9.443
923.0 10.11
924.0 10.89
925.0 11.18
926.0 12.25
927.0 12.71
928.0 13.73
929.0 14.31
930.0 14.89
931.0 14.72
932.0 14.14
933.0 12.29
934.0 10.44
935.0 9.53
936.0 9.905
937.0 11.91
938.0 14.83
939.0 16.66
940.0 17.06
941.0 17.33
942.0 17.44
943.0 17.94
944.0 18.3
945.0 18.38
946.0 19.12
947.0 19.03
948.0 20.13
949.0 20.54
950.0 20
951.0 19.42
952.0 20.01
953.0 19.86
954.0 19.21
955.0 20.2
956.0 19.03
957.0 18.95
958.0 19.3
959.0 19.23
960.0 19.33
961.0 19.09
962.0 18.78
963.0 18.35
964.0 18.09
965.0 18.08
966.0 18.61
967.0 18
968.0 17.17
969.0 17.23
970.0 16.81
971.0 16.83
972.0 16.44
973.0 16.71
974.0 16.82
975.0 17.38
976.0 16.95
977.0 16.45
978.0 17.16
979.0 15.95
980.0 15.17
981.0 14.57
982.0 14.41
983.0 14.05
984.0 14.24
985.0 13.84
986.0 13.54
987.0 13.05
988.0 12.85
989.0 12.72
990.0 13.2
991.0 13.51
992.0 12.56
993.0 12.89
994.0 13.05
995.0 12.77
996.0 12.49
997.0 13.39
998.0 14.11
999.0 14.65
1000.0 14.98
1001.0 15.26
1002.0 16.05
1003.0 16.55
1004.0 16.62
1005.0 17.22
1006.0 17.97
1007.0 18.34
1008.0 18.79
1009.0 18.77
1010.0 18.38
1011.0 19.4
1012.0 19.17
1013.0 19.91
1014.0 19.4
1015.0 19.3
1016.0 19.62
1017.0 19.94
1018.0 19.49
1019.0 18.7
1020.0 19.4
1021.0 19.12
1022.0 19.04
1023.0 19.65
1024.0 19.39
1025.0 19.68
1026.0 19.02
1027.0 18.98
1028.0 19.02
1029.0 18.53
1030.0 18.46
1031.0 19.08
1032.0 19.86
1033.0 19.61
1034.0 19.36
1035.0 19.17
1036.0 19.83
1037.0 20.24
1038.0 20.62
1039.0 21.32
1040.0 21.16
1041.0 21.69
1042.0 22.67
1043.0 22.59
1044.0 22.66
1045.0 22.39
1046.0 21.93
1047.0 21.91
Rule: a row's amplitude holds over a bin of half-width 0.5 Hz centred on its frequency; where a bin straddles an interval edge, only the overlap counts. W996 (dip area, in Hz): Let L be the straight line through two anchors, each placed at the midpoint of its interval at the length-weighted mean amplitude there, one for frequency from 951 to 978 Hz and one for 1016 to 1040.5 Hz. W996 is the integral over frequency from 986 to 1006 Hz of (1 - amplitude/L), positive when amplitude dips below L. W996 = 5.0 Hz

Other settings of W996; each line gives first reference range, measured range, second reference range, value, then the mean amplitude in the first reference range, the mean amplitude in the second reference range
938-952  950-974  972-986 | -1.97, 18.5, 15.6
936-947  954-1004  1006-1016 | 5.31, 16.7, 19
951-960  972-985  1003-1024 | 2.34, 19.5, 18.9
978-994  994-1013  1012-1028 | 0.42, 13.9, 19.4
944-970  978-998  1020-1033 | 5.62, 18.9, 19.2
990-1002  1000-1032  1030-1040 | -3.44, 13.7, 19.9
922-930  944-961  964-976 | -4.68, 12.2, 17.3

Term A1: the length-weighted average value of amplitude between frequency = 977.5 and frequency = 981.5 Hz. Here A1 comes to 15.7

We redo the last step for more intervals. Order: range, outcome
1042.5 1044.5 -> 22.6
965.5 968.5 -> 17.9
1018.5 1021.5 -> 19.1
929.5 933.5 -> 14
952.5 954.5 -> 19.5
